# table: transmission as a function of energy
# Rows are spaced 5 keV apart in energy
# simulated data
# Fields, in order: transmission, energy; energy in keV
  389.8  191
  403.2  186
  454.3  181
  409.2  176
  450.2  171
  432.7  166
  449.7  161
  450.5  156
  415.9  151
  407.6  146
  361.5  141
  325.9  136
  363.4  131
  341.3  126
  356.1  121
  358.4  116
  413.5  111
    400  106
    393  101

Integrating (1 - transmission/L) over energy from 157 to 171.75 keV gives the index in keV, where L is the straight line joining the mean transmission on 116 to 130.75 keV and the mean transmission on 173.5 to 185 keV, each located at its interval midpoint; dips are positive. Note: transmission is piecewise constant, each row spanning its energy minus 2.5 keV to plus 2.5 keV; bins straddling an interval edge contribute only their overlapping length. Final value -1.31 keV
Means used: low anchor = 353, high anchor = 428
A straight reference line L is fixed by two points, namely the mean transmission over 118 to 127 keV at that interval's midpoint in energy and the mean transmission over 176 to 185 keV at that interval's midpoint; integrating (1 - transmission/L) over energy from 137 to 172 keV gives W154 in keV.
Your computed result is -1.9 keV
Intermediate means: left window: 350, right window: 433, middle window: 419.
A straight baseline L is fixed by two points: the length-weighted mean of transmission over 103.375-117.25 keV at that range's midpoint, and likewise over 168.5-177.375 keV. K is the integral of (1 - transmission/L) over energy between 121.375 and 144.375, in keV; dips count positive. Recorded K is 3.2 keV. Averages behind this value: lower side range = 394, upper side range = 432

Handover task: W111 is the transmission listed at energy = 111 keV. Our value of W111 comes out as 413.5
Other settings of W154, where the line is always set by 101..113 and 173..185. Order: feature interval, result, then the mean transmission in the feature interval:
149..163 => -0.6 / 439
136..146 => 1.2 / 364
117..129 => 1.7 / 351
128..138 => 1.6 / 345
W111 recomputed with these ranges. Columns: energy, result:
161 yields 449.7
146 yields 407.6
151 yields 415.9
